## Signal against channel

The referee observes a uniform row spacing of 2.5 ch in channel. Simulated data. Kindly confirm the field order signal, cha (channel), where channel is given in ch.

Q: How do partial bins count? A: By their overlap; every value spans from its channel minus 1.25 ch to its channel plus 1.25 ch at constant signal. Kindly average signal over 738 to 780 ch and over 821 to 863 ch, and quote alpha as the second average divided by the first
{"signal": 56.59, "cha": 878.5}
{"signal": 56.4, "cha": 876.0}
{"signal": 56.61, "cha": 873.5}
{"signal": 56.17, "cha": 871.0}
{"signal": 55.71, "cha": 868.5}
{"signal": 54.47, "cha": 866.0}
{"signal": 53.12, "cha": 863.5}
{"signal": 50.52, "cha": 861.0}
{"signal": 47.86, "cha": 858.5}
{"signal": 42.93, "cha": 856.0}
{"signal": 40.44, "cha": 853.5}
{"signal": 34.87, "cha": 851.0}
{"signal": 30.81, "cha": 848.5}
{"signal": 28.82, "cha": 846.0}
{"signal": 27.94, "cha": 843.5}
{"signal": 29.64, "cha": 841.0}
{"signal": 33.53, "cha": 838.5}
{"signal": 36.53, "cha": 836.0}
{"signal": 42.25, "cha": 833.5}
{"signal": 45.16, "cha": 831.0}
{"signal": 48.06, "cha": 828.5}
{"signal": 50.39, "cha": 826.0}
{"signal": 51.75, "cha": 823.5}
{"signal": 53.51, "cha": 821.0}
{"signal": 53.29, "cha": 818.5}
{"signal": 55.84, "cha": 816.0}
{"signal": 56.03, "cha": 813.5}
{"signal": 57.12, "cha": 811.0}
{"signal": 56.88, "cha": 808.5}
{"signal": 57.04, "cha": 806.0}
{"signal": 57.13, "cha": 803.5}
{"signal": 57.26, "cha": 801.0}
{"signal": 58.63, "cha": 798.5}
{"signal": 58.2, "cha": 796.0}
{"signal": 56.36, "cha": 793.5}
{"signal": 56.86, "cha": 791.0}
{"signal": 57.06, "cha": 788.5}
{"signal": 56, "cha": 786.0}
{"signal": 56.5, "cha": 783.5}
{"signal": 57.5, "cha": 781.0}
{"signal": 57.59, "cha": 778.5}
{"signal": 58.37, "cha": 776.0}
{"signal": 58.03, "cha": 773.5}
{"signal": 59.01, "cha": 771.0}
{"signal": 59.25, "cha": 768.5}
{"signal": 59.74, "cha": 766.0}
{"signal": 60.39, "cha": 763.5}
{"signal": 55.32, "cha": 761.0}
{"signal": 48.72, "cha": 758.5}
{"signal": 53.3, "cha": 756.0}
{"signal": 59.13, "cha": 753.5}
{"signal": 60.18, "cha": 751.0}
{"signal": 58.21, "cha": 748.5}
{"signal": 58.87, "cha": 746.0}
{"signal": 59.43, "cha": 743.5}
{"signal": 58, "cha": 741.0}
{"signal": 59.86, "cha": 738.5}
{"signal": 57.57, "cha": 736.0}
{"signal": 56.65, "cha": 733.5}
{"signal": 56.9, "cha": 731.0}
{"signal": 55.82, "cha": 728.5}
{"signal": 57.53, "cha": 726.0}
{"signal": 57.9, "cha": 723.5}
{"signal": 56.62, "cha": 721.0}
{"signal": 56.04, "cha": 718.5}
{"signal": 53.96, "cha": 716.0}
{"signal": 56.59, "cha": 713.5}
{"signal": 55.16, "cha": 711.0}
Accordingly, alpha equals 0.70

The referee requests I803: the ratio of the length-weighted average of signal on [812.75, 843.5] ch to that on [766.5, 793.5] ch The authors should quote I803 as 0.79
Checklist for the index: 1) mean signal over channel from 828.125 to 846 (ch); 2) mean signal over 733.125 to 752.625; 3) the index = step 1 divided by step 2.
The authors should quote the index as 0.62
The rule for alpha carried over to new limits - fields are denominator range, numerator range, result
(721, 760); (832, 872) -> 0.73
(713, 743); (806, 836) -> 0.90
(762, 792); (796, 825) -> 0.96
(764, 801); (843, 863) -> 0.67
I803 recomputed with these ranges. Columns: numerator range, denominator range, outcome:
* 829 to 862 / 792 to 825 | 0.68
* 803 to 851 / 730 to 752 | 0.78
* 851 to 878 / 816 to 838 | 1.07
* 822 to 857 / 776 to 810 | 0.68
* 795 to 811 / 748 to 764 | 1.02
